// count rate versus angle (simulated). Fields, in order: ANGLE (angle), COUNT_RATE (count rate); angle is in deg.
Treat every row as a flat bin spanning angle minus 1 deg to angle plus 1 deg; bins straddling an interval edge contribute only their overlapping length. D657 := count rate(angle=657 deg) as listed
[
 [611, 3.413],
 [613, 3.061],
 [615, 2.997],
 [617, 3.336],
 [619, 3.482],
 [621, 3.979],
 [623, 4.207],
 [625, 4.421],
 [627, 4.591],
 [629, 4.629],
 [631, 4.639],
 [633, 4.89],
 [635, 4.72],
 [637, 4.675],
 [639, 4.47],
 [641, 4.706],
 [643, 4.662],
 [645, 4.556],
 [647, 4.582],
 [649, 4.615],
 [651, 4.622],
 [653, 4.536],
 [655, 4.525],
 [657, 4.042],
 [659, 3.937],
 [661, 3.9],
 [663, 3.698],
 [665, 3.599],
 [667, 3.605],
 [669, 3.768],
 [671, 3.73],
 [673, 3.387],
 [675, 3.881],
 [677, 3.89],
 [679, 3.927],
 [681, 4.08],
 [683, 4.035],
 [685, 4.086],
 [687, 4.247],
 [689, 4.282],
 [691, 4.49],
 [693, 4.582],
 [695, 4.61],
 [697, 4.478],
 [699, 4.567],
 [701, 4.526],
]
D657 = 4.042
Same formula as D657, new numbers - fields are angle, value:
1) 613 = 3.061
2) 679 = 3.927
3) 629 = 4.629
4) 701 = 4.526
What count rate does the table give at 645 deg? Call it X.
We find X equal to 4.556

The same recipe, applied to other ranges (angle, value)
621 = 3.979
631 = 4.639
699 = 4.567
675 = 3.881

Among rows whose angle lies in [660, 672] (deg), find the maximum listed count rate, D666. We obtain 3.9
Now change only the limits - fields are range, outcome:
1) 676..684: 4.08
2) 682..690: 4.282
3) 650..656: 4.622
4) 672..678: 3.89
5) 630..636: 4.89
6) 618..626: 4.421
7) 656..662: 4.042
